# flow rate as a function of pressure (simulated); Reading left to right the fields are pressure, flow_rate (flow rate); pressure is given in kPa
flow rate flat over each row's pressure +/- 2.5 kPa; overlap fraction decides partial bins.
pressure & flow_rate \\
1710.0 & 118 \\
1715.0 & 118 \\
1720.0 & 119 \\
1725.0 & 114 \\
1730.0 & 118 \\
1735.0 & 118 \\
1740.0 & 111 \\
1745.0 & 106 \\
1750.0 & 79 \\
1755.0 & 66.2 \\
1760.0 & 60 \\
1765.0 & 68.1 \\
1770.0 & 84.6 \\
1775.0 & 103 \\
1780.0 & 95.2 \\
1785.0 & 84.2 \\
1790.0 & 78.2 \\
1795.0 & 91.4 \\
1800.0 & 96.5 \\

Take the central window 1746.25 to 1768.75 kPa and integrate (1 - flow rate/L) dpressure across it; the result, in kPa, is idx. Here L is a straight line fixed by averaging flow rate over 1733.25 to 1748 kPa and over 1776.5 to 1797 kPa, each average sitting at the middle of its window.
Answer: 6.8 kPa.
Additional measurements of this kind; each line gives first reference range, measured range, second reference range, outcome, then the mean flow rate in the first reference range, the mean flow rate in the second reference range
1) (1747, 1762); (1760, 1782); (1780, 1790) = -1.6 kPa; 69.9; 85.5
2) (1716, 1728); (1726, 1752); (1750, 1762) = -4.5 kPa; 117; 66.5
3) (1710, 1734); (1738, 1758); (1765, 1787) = 2.9 kPa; 117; 89.2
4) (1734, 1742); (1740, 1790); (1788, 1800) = 8.3 kPa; 114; 87.5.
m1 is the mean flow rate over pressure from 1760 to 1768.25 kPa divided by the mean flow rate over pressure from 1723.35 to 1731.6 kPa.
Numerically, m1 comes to 0.58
